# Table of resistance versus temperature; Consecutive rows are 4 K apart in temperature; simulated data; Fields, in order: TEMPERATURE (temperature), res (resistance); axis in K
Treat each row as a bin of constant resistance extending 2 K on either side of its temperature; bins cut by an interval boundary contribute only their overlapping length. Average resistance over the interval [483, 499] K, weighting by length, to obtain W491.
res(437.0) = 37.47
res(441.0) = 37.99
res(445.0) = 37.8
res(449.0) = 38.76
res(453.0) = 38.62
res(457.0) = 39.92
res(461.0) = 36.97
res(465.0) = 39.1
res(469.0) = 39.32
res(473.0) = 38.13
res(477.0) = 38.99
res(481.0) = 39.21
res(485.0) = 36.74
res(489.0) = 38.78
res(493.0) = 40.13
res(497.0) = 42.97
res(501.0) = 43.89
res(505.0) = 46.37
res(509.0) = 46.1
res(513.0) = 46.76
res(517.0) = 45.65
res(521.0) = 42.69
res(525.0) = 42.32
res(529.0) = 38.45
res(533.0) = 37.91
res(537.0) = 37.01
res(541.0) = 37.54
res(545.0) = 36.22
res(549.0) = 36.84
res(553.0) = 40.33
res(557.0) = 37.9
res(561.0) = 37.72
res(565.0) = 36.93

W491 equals 39.7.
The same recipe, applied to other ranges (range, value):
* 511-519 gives 46.2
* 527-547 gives 37.4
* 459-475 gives 38.4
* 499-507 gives 45.1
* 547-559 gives 38.4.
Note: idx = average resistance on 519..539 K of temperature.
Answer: 39.7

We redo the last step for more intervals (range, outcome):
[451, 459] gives 39.3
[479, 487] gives 38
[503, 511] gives 46.2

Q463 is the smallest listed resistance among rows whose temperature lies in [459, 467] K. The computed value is 36.97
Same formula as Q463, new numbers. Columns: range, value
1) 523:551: 36.22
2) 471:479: 38.13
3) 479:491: 36.74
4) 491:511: 40.13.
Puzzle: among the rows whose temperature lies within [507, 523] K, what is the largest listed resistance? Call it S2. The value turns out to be 46.76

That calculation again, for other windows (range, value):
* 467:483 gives 39.32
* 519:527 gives 42.69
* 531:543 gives 37.91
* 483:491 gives 38.78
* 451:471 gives 39.92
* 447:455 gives 38.76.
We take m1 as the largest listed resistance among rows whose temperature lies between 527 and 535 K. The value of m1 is 38.45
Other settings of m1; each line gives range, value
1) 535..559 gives 40.33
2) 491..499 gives 42.97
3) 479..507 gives 46.37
